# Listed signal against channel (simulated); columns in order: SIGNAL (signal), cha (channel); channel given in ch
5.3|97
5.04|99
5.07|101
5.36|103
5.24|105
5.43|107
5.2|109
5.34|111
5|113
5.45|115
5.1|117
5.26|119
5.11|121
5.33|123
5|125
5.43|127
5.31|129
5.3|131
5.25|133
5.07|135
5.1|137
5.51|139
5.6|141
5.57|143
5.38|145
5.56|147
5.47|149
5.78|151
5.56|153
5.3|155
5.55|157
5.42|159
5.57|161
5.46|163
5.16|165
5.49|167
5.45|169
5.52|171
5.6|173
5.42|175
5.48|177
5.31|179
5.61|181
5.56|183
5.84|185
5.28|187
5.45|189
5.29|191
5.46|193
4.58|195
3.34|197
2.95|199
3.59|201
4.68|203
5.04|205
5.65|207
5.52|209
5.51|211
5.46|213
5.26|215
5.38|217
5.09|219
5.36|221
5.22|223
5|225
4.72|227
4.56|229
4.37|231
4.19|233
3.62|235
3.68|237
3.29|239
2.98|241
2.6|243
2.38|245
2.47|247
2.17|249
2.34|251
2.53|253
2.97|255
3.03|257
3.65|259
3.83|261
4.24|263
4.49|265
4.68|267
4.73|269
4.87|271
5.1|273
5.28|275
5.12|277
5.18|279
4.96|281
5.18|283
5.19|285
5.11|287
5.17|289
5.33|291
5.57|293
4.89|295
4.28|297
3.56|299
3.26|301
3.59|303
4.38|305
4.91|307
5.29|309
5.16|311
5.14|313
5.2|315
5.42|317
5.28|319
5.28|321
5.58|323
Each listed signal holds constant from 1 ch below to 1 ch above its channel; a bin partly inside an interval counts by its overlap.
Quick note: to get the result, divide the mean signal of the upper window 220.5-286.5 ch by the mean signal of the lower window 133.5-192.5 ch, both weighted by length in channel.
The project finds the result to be 0.74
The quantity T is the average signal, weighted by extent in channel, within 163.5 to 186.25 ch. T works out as 5.49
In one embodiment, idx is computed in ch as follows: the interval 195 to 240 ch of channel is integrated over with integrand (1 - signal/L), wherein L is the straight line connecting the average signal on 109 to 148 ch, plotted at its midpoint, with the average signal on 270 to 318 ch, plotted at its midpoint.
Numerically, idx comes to 4.09 ch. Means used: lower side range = 5.3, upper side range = 4.88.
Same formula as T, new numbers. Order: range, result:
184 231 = 4.95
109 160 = 5.35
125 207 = 5.23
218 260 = 3.63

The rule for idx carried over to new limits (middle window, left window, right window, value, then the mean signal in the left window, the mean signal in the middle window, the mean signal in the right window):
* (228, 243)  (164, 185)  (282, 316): 4.1 ch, 5.48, 3.73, 4.78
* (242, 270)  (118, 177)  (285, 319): 9.4 ch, 5.4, 3.29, 4.79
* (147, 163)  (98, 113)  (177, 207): -1.5 ch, 5.22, 5.52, 4.9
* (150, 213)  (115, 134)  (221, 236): -4.2 ch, 5.24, 5.21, 4.58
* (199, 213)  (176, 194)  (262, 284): 1.2 ch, 5.48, 4.88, 4.89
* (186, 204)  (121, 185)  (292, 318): 2.4 ch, 5.42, 4.51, 4.67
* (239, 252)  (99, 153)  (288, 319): 6.3 ch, 5.32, 2.55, 4.76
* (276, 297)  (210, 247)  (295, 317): -3.0 ch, 4.32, 5.13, 4.54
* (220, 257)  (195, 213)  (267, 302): 8.9 ch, 4.59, 3.57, 4.86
